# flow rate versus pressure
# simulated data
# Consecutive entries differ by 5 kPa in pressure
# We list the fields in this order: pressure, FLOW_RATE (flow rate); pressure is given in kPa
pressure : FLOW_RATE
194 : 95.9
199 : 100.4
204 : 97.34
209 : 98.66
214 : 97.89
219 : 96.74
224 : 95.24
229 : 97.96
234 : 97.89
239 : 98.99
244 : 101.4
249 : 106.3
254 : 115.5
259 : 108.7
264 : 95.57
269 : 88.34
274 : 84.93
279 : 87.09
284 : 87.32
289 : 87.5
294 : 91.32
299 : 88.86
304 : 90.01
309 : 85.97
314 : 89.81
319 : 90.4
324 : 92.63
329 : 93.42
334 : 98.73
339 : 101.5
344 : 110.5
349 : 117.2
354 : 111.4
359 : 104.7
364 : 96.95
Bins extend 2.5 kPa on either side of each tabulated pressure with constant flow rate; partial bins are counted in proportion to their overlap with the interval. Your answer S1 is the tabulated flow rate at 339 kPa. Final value 101.5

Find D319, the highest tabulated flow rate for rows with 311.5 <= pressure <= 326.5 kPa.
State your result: 92.63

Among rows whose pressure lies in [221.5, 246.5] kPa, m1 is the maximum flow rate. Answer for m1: 101.4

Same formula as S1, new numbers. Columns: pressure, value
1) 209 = 98.66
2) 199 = 100.4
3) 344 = 110.5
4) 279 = 87.09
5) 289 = 87.5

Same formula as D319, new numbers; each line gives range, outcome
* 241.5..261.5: 115.5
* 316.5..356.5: 117.2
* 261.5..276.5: 95.57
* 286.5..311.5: 91.32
